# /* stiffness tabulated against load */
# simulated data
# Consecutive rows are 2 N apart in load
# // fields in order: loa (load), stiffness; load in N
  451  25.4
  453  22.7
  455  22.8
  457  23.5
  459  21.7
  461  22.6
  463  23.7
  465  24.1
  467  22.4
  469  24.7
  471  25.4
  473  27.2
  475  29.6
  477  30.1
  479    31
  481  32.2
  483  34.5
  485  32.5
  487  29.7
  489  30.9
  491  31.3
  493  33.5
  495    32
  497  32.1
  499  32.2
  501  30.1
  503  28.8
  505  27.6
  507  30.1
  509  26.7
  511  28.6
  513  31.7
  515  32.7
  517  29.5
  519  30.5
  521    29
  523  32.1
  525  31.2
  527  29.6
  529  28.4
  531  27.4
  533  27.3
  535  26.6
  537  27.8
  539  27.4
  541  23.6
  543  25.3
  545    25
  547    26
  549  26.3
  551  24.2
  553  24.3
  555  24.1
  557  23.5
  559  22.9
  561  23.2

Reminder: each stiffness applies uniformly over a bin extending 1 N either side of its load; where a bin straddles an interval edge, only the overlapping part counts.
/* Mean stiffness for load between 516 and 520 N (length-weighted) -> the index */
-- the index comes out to 30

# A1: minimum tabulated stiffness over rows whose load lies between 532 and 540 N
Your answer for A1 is 26.6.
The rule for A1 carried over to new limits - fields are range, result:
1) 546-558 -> 23.5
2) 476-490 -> 29.7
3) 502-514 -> 26.7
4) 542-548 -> 25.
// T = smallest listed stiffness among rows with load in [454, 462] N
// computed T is 21.7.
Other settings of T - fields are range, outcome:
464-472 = 22.4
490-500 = 31.3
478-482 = 31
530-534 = 27.3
